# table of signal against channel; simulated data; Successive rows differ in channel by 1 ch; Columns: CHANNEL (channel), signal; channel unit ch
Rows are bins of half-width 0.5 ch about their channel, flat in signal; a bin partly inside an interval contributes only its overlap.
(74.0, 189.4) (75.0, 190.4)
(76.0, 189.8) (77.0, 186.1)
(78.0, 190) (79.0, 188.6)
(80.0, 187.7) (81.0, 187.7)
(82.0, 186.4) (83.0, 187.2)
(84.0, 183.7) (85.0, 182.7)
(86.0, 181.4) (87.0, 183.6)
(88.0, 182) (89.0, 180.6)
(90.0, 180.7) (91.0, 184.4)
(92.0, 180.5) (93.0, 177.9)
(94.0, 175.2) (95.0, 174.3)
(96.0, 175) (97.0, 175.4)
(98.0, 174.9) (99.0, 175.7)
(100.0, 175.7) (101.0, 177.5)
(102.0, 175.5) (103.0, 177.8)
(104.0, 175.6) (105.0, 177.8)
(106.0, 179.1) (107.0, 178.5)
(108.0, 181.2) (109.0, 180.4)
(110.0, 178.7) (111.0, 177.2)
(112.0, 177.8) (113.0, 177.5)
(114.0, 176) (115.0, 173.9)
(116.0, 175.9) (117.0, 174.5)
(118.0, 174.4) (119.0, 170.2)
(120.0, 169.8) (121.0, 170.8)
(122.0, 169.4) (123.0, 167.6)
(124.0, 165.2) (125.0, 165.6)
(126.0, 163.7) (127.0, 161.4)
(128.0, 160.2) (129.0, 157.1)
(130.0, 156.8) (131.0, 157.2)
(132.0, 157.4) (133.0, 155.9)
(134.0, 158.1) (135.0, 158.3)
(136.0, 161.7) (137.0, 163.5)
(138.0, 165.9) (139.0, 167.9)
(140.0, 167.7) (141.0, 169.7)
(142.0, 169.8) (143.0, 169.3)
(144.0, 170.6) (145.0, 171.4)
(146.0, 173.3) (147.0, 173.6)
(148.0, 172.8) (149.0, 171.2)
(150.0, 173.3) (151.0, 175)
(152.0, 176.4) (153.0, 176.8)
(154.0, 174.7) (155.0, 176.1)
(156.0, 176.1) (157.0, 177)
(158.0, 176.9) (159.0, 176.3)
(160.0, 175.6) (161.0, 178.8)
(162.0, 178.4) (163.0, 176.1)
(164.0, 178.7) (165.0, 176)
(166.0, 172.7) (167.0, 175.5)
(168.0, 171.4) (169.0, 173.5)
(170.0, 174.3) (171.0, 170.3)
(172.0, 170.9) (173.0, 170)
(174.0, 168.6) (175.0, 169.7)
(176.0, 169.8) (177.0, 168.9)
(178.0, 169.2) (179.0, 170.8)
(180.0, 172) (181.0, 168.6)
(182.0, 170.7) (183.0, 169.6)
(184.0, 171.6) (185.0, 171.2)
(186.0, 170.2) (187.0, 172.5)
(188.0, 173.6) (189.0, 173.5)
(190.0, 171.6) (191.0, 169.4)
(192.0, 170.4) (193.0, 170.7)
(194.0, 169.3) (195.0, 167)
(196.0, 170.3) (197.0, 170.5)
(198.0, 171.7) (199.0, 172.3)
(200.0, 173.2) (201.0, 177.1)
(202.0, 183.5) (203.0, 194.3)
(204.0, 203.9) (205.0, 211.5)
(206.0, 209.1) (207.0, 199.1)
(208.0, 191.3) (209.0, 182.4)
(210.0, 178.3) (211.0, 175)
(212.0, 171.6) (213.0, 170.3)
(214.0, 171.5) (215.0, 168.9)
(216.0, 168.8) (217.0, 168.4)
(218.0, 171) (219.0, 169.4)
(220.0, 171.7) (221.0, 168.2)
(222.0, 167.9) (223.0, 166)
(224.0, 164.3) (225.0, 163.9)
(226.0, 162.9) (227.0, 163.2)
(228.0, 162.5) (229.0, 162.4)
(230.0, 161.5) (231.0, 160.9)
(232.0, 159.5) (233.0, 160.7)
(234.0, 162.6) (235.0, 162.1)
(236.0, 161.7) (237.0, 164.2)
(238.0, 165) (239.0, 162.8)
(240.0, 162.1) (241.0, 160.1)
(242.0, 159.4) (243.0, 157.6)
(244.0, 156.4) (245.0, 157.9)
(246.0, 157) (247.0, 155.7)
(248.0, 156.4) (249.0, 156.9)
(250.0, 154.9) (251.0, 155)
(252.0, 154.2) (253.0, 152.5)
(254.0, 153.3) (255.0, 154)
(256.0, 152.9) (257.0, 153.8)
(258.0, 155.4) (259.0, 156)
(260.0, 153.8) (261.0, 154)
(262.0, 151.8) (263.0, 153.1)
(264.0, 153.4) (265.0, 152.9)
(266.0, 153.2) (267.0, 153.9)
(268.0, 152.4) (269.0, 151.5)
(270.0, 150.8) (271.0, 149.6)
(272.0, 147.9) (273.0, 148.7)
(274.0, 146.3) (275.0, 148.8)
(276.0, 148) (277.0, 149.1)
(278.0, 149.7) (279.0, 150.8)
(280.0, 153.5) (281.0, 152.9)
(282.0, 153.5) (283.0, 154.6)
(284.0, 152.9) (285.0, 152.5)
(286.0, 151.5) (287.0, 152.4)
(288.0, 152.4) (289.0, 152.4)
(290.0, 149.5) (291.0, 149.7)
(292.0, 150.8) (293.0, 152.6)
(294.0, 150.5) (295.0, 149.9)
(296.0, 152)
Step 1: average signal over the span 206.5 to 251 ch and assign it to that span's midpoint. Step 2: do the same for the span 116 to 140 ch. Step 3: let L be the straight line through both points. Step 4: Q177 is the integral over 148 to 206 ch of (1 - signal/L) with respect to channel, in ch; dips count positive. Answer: -3.5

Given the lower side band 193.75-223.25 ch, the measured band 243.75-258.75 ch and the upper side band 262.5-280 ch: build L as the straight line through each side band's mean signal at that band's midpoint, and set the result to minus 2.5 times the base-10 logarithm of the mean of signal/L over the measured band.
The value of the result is 0.03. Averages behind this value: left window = 178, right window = 151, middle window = 155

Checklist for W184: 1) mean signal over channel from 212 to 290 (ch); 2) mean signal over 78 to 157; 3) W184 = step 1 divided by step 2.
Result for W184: 0.91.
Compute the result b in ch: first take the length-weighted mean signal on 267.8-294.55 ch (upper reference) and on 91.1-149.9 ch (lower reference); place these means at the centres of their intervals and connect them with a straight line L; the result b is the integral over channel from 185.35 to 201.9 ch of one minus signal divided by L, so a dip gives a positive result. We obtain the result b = -1.0 ch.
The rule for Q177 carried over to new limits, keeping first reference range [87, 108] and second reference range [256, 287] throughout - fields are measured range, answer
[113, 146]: 1.28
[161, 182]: -0.69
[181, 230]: -3.75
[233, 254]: -0.34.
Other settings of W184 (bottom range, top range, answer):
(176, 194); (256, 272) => 0.90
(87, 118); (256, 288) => 0.86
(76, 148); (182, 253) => 0.97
